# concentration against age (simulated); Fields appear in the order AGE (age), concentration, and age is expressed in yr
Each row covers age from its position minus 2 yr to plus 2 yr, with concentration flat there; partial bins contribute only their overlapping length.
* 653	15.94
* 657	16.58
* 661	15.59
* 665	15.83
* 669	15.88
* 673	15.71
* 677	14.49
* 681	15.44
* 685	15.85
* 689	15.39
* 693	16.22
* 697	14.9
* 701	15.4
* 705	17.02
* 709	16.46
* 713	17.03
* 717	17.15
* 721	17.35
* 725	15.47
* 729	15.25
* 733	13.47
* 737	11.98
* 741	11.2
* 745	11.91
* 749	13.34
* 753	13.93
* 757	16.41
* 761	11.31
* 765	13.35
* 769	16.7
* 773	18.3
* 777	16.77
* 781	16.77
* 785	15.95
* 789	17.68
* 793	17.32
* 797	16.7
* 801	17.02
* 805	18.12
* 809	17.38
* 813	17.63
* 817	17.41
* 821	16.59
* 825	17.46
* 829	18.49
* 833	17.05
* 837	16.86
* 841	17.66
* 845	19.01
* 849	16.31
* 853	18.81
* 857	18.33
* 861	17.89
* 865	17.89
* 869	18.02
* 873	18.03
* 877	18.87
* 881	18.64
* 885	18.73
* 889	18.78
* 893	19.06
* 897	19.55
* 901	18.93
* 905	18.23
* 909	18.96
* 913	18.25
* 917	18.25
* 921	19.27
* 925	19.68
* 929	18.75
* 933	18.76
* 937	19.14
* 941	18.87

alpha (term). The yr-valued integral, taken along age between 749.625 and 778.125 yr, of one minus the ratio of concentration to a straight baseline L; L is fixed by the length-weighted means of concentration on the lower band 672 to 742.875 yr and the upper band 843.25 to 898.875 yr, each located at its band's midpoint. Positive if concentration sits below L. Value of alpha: 2.24 yr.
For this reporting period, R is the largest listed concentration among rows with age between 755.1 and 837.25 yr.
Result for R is 18.49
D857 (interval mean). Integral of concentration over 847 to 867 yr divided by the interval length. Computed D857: 17.8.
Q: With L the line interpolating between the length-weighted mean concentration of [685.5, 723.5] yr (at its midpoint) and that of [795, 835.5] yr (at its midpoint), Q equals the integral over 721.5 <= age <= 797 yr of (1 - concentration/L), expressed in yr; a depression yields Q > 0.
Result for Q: 8.5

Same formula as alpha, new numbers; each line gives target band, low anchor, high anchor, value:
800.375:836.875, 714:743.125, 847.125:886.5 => -1.1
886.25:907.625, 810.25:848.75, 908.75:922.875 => -0.6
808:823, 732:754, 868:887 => -1.4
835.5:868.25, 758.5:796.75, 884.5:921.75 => -0.4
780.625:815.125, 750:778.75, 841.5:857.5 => -1.9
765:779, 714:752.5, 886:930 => -1.3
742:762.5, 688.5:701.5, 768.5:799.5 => 3.9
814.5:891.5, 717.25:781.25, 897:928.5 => -2.9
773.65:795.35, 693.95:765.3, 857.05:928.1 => -1.3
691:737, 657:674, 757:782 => -0.3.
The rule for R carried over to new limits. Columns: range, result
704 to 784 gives 18.3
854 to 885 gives 18.87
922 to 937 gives 19.68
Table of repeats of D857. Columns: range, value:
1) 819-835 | 17.4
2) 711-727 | 16.8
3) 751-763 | 13.9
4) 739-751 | 12.2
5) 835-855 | 17.7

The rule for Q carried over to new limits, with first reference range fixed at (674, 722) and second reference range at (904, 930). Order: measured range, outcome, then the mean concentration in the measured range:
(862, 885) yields -0.1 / 18.3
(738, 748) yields 2.9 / 11.8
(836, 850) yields 0.2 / 17.6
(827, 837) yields 0.1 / 17.6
